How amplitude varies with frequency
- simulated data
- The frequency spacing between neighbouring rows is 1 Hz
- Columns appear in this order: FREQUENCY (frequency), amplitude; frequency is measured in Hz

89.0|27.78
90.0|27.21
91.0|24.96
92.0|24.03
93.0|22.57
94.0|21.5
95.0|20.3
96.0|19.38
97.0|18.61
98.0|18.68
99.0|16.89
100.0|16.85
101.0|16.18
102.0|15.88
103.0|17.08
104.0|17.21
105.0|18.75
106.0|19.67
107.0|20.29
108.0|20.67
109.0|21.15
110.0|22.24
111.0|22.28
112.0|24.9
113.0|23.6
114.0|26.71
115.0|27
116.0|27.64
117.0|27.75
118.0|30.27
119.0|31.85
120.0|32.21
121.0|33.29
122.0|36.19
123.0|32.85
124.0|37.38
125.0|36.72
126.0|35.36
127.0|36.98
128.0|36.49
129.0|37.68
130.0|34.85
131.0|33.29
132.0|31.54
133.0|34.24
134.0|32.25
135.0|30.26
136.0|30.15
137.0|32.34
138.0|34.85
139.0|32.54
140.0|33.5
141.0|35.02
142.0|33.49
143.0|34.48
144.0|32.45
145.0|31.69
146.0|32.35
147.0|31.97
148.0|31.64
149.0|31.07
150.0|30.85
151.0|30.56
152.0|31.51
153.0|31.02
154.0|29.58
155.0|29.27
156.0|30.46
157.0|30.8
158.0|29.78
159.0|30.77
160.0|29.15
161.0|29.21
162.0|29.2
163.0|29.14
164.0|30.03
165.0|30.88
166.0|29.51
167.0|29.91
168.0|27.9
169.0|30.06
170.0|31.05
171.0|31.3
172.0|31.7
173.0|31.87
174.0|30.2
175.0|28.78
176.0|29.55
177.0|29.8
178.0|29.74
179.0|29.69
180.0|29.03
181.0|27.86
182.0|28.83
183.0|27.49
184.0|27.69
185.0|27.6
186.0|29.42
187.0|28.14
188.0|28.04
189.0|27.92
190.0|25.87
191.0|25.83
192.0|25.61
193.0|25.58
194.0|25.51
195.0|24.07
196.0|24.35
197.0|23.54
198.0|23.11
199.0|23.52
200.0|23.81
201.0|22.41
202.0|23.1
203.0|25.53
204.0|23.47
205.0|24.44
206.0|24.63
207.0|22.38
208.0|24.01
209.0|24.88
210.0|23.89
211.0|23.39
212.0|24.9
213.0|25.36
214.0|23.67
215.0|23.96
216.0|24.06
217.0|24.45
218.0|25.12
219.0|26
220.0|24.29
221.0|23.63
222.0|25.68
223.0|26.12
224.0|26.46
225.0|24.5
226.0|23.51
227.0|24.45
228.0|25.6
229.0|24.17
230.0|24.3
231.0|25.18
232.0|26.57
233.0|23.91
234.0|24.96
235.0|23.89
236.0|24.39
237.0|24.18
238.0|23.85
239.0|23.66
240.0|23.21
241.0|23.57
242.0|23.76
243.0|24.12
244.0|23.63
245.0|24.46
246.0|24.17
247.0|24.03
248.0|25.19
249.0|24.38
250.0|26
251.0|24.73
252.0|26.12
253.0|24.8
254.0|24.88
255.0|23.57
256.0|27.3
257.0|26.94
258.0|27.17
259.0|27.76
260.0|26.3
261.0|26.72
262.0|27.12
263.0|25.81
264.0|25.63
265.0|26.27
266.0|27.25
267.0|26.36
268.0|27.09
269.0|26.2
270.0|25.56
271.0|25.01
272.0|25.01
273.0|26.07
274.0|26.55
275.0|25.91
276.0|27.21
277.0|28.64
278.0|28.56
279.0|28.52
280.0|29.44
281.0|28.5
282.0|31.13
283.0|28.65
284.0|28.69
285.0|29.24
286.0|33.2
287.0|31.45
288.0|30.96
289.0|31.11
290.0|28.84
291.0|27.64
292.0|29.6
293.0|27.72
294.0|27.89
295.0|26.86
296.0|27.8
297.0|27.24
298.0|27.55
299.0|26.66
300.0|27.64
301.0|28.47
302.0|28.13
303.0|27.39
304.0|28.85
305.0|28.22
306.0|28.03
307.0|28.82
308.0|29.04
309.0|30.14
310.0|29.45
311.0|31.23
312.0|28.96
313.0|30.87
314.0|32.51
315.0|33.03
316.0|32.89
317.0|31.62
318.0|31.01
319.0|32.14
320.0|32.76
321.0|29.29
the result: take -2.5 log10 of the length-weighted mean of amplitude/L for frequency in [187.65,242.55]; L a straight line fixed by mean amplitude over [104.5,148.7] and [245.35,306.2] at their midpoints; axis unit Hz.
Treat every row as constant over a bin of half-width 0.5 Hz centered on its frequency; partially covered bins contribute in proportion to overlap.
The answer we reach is 0.17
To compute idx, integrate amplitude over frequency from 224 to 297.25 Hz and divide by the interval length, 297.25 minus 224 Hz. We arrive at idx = 26.4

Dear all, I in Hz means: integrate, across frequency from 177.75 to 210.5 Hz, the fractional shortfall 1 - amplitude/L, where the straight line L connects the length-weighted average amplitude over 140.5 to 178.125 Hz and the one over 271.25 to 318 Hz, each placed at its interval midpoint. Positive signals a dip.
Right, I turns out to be 4.90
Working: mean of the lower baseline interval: 30.7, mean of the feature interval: 25.8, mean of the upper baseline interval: 29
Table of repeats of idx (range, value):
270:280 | 26.9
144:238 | 27.1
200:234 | 24.5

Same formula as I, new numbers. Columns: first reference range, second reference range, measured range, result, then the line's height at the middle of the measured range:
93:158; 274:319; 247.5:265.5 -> 1.9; 29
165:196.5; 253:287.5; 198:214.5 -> 2.4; 28.1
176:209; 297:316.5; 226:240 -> 1.4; 27.2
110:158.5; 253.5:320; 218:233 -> 2.4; 29.7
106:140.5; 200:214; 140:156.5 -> -1.9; 28.5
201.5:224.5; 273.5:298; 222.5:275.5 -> 2.7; 26.6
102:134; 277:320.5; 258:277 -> 1.9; 29.3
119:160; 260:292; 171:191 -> 1.5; 31.3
